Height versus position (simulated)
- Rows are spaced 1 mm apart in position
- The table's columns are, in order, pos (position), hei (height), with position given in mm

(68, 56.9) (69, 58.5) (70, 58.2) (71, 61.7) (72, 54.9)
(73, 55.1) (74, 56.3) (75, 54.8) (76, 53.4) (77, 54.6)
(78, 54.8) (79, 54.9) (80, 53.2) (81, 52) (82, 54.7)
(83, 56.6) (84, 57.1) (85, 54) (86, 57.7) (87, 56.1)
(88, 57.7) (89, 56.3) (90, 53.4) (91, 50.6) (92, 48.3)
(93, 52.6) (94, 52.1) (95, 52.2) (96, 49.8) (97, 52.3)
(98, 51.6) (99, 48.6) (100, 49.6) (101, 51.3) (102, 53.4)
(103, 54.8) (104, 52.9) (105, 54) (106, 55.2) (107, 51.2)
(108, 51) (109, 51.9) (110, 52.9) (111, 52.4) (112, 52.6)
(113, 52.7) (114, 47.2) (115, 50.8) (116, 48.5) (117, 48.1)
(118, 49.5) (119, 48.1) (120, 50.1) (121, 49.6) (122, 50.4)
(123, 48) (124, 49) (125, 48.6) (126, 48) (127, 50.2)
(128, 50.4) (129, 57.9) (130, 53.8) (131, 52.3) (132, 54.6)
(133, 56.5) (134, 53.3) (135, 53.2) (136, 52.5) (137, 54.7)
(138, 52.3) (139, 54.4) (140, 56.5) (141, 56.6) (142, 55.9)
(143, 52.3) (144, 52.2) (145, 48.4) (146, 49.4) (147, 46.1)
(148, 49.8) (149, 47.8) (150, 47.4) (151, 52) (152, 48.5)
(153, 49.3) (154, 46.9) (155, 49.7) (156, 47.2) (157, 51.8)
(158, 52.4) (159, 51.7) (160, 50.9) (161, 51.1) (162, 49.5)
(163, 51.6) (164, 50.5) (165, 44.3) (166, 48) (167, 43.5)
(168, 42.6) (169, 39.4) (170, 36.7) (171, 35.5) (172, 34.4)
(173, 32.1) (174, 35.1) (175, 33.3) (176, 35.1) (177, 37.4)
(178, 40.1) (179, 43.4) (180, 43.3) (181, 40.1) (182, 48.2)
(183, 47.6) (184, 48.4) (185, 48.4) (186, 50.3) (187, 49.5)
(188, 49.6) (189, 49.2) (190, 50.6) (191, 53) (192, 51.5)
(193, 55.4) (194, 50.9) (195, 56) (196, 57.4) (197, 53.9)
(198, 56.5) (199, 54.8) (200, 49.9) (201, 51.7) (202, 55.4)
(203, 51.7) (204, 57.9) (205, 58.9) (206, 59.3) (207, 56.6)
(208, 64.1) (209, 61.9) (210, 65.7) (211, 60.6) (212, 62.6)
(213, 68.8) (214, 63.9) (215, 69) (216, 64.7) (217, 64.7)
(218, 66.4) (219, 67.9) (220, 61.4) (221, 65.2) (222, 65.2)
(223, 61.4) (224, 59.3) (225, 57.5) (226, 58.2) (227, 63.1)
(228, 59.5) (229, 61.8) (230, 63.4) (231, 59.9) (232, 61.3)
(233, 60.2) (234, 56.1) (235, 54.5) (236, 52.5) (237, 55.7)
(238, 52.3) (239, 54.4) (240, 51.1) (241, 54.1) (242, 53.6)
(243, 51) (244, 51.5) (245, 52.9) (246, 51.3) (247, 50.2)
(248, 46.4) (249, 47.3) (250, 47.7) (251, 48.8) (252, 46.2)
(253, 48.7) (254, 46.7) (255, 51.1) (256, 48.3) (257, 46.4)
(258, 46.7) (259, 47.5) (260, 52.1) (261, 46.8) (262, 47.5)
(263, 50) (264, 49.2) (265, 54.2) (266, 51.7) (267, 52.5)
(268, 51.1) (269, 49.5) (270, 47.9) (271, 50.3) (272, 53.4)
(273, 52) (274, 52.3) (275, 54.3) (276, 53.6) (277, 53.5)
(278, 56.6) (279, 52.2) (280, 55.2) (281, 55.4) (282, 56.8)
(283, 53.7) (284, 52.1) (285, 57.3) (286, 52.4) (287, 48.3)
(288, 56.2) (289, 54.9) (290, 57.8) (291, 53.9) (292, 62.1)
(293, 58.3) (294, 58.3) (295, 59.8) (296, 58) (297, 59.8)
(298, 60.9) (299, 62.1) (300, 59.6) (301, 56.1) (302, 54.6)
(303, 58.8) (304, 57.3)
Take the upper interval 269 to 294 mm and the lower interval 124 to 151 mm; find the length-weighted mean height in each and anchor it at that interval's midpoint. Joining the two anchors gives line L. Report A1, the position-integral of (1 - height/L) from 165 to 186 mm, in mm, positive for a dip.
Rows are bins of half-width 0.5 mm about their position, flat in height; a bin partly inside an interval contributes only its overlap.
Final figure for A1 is 4.7 mm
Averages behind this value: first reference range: 52.1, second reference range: 54.2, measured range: 40.9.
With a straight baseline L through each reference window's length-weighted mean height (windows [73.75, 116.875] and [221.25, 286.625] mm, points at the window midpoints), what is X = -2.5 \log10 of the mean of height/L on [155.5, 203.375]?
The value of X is 0.13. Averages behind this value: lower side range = 52.9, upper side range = 53.2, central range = 47.1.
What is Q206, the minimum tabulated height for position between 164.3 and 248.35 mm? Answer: 32.1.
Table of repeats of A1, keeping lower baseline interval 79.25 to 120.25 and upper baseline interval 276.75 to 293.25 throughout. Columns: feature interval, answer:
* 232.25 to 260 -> 1.79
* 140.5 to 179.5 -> 5.37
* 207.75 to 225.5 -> -3.23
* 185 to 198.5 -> 0.32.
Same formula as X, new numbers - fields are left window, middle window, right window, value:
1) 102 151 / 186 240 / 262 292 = -0.11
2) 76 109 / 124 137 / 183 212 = 0.02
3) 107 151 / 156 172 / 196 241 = 0.18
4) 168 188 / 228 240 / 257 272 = -0.22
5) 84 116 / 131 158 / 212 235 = 0.09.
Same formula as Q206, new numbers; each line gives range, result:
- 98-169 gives 39.4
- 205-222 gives 56.6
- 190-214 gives 49.9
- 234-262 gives 46.2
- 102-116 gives 47.2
